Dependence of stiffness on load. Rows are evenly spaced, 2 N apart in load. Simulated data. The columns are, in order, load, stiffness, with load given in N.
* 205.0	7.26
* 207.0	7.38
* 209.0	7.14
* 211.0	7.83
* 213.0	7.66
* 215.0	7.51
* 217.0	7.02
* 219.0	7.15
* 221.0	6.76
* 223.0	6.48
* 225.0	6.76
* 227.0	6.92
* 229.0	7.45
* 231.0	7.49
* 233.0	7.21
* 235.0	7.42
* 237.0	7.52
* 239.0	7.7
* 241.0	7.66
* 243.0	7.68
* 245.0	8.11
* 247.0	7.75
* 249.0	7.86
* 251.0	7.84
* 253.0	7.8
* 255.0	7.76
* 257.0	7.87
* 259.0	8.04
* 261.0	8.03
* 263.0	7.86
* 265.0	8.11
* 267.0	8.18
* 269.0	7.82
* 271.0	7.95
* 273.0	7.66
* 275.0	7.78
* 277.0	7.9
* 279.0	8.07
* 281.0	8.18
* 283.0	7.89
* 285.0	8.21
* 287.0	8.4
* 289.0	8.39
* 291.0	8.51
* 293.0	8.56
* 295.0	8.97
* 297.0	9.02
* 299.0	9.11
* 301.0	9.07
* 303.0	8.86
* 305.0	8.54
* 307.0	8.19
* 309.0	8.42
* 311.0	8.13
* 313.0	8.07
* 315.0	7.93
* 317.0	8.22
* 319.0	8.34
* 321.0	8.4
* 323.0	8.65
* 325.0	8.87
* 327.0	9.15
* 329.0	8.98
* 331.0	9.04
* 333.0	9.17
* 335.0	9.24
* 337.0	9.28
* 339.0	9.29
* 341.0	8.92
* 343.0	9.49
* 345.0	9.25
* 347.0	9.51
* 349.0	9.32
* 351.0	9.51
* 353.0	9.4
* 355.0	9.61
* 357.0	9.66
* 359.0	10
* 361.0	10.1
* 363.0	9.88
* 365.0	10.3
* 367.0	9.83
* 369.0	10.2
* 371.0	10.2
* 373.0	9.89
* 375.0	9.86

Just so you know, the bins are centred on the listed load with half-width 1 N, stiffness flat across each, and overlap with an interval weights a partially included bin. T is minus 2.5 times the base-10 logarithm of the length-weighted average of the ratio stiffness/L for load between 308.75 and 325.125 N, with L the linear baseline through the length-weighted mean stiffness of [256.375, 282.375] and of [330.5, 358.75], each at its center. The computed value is 0.07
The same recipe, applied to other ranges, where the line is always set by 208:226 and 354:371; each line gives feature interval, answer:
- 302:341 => 0.06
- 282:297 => 0.01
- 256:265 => 0.00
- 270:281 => 0.05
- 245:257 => 0.00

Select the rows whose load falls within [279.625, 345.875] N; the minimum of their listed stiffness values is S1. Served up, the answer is 7.89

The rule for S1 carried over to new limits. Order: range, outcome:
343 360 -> 9.25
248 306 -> 7.66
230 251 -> 7.21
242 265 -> 7.68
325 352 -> 8.87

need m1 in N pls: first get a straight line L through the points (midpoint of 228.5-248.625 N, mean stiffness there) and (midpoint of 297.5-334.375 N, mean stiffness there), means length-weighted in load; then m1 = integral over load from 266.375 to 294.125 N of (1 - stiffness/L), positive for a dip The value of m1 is 0.2 N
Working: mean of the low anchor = 7.61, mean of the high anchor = 8.63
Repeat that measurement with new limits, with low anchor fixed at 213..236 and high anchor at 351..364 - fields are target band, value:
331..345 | 0.2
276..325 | 1.1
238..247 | -0.4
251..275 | -0.1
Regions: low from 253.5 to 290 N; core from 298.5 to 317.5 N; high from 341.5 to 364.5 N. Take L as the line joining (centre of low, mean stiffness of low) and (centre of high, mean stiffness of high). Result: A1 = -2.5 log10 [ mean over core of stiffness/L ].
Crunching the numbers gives 0.03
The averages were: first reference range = 8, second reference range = 9.61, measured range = 8.44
